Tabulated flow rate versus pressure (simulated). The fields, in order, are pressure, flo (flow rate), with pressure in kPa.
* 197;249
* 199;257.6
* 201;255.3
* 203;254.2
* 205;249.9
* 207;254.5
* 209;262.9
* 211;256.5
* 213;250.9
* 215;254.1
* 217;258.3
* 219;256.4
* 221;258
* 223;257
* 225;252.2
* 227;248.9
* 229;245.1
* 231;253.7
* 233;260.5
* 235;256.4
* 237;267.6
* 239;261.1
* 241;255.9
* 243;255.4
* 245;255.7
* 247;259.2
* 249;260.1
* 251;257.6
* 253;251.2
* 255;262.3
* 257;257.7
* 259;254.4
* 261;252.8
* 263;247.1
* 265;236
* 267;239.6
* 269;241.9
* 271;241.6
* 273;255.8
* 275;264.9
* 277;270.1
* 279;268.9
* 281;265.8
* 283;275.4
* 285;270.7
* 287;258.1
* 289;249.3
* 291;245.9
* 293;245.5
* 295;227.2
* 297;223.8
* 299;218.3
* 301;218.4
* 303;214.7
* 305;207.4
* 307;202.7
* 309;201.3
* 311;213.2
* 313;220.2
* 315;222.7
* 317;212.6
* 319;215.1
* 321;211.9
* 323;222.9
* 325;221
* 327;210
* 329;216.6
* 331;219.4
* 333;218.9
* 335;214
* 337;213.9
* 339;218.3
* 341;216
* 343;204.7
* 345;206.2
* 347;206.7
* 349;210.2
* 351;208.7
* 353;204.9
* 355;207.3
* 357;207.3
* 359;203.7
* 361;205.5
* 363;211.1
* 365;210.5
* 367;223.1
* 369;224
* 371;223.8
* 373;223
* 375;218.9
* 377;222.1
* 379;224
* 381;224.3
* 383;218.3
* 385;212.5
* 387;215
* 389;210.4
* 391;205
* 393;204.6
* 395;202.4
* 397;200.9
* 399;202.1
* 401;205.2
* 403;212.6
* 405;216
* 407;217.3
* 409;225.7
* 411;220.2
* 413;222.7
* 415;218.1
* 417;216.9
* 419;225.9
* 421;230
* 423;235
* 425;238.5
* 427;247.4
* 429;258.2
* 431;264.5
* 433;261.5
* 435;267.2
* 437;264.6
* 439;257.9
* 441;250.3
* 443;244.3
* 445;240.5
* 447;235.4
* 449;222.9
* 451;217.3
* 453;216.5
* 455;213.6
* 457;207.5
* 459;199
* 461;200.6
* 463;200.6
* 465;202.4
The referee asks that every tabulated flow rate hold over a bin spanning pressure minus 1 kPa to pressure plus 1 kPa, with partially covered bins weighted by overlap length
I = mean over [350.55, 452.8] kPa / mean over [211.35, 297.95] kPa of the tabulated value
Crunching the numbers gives 0.9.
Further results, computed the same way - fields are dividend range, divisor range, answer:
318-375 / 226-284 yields 0.83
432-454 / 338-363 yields 1.17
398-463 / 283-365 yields 1.05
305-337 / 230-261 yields 0.83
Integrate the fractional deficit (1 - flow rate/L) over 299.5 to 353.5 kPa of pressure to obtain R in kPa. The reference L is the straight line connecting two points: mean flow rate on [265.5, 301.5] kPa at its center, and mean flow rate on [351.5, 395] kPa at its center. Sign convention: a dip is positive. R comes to 4.42 kPa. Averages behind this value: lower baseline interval 249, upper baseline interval 214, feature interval 213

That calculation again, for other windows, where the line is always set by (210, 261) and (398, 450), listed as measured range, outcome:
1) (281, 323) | 3.41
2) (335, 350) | 2.02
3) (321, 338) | 1.99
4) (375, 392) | 1.61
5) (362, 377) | 1.34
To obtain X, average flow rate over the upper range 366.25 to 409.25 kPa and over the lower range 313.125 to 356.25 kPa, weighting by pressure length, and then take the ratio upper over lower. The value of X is 1.0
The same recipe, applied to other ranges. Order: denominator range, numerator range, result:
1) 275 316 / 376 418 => 0.90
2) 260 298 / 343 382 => 0.85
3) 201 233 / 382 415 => 0.83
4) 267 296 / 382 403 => 0.81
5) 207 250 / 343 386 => 0.83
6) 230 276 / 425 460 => 0.94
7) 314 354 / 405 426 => 1.05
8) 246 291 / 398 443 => 0.92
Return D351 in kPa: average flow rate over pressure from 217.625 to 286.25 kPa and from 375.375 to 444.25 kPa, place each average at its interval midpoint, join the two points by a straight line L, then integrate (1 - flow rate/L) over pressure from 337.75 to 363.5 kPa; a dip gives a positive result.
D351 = 3.2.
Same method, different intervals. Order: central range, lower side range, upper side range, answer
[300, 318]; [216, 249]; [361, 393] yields 1.75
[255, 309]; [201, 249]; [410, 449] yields 1.73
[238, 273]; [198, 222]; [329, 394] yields -1.34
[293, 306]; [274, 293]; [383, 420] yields 1.80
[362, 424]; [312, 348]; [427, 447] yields 5.62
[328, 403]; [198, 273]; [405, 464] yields 8.39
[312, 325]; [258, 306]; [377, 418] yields 0.98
